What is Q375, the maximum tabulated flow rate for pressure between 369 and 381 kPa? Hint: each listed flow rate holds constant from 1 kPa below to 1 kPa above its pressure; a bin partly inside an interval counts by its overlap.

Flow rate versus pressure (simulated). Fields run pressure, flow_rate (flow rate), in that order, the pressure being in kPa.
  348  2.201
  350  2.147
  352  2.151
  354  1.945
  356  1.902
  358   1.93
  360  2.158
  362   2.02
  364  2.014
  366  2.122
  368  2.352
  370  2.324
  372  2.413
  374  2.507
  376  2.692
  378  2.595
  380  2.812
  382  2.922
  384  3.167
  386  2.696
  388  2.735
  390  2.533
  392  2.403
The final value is 2.812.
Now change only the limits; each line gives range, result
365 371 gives 2.352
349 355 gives 2.151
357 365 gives 2.158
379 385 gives 3.167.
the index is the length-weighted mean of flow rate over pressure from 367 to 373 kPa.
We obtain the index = 2.36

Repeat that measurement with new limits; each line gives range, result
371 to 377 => 2.54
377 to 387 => 2.84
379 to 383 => 2.87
